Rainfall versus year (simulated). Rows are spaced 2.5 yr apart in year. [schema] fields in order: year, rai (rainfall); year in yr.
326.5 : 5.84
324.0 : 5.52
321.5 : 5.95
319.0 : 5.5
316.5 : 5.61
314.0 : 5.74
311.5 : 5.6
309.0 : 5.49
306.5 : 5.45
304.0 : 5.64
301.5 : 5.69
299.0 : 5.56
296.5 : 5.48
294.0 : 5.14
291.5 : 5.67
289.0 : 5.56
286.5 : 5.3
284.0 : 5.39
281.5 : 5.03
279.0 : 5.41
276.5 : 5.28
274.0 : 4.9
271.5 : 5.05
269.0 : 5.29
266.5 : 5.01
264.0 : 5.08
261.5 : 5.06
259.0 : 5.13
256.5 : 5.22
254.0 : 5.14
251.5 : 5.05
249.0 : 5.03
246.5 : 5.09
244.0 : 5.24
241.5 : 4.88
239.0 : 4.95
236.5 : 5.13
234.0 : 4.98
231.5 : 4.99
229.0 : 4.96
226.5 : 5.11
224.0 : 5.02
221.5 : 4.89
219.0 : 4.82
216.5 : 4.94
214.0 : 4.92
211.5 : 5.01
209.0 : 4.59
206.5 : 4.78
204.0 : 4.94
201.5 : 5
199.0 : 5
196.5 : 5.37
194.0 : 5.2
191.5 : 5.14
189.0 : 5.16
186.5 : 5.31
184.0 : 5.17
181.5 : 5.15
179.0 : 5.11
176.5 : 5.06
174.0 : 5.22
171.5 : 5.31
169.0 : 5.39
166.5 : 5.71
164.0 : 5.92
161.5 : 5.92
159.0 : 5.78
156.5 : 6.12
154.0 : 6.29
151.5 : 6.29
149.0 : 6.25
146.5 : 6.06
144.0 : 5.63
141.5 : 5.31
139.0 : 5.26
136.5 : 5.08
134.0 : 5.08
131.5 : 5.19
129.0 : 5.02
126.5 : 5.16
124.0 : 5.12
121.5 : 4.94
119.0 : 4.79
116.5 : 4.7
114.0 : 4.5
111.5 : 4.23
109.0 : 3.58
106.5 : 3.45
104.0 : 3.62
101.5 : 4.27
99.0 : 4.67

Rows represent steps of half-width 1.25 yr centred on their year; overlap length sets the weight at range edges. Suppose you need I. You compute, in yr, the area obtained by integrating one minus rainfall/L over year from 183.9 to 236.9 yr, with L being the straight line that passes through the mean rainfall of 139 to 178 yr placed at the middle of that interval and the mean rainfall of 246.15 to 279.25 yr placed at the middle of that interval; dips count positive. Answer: 4.0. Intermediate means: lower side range 5.73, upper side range 5.12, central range 5.01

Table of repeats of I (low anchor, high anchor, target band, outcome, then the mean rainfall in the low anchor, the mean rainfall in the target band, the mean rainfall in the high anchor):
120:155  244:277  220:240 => 0.7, 5.47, 5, 5.1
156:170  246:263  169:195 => 2.1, 5.8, 5.19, 5.1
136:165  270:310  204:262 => 5.9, 5.84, 4.99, 5.38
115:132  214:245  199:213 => 0.3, 4.97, 4.88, 4.99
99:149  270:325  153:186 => -3.7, 4.82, 5.54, 5.45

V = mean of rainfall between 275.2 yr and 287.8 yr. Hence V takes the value 5.28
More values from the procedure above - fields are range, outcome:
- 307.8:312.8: 5.55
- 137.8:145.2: 5.4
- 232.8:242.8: 4.99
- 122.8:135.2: 5.11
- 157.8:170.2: 5.75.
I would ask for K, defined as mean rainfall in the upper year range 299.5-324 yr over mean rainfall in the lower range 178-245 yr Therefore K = 1.12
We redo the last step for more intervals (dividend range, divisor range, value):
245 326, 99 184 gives 1.04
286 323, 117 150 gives 1.05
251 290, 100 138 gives 1.13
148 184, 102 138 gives 1.23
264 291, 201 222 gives 1.07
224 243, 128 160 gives 0.89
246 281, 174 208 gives 1.00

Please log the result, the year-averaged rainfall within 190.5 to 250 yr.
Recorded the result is 5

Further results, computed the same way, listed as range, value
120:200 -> 5.43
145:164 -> 6.08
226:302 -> 5.18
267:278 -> 5.13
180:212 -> 5.06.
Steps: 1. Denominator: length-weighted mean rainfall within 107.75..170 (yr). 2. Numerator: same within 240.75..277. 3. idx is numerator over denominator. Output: 1.0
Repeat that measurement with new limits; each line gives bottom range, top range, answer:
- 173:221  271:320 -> 1.08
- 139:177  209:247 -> 0.87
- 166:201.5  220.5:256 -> 0.97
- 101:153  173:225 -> 1.02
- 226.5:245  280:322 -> 1.10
